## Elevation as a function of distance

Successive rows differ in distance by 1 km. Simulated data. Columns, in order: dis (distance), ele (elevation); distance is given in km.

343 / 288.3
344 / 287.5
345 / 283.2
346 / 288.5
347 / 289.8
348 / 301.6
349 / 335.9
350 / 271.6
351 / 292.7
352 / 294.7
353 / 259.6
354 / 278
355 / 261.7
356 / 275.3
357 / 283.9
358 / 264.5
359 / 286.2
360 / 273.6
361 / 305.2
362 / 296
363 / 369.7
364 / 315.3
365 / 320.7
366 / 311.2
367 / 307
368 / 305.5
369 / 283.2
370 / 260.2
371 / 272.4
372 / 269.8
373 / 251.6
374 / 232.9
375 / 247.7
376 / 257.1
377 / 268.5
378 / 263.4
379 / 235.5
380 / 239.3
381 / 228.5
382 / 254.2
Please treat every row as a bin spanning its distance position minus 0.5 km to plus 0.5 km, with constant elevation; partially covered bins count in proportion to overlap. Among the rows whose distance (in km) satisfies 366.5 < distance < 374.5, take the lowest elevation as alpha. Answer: 232.9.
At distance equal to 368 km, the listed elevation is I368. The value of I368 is 305.5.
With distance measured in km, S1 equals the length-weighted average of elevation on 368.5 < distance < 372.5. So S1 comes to 271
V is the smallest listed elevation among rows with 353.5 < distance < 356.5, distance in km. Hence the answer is 261.7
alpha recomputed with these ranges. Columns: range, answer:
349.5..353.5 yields 259.6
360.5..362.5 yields 296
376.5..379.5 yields 235.5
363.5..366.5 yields 311.2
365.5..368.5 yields 305.5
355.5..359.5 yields 264.5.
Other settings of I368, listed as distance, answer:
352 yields 294.7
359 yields 286.2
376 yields 257.1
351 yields 292.7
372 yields 269.8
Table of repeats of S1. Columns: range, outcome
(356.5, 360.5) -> 277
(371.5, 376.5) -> 252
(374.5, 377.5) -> 258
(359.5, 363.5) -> 311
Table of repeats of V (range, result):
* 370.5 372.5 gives 269.8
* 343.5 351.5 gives 271.6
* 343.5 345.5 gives 283.2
